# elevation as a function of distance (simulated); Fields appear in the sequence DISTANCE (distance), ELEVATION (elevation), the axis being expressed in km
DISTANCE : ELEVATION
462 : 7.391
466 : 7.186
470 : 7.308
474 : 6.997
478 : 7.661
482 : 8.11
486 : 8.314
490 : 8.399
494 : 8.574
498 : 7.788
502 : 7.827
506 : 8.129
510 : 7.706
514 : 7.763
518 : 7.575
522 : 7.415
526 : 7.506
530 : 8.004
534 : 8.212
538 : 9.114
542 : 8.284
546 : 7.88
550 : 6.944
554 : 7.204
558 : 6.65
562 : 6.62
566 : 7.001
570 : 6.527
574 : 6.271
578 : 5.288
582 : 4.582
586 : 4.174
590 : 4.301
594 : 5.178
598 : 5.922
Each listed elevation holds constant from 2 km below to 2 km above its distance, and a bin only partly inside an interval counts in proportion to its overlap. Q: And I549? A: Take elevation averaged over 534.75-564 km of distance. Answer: 7.56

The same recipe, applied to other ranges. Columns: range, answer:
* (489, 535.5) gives 7.89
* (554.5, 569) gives 6.79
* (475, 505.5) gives 8.06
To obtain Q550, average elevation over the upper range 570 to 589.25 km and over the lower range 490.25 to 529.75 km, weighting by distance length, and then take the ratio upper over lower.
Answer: 0.7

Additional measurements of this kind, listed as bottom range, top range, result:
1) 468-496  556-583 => 0.78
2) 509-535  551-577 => 0.86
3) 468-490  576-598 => 0.62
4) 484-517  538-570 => 0.91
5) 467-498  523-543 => 1.04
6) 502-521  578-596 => 0.60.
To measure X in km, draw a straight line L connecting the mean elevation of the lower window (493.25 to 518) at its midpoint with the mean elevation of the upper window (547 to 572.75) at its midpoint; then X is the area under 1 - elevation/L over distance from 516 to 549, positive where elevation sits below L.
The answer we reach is -2.7 km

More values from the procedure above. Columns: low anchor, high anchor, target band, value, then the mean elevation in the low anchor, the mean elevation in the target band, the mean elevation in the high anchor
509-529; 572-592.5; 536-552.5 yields -3.73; 7.61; 8.03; 4.93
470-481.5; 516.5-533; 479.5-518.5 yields -2.56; 7.43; 8.03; 7.66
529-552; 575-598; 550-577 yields -0.92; 8.08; 6.68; 4.88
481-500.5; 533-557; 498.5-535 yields 1.27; 8.23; 7.78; 7.87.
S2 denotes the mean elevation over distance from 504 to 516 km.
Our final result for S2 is 7.87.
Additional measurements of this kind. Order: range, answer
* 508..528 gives 7.59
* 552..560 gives 6.93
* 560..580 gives 6.34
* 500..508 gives 7.98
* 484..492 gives 8.36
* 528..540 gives 8.44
